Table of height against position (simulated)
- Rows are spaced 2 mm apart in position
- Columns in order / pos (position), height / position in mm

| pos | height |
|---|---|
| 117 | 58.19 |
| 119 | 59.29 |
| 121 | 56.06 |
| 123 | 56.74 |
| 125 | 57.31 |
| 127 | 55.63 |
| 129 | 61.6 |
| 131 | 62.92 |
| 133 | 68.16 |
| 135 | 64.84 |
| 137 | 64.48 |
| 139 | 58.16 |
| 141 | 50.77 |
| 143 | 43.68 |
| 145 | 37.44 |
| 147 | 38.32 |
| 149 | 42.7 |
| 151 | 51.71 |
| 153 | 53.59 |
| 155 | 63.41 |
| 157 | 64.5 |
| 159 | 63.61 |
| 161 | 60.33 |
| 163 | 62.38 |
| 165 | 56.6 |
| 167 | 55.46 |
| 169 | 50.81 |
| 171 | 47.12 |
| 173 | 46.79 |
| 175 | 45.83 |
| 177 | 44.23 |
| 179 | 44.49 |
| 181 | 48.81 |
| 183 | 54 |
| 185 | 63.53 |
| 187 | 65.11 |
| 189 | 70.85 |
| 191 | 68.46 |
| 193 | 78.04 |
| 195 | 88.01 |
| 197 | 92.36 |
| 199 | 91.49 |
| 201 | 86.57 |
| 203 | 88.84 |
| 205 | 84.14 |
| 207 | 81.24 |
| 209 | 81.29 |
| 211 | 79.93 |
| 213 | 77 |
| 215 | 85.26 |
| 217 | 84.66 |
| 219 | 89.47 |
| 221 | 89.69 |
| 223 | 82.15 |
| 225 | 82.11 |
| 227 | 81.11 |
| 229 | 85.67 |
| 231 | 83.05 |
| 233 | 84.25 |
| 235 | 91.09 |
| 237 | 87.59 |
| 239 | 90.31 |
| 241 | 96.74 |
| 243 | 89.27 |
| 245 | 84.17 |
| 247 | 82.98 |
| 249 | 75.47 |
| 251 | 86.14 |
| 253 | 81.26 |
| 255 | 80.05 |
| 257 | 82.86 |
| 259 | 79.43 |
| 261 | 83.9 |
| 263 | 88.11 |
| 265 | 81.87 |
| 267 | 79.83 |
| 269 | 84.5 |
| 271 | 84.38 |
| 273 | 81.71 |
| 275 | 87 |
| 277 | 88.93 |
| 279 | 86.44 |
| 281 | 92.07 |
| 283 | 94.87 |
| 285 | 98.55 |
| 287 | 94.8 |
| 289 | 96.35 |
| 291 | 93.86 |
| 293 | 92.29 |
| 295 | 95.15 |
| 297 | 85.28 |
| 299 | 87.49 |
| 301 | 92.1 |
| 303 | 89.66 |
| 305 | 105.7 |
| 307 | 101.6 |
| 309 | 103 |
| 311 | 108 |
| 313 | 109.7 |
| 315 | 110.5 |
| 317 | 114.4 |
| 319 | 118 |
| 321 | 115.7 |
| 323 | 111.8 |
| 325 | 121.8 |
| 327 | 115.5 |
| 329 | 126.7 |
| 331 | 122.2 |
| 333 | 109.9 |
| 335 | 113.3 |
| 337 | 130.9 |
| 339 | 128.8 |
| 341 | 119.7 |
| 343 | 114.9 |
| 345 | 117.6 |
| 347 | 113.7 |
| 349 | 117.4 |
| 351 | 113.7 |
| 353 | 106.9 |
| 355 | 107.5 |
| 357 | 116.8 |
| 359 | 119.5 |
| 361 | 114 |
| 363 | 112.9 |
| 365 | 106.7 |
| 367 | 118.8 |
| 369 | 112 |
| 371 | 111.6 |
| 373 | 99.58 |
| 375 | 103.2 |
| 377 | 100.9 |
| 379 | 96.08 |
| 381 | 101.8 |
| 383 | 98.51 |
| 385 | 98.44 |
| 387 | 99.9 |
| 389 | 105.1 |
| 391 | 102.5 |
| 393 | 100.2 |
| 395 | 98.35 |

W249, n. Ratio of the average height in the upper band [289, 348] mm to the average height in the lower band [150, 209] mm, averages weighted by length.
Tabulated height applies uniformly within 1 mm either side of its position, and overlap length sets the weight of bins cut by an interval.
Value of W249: 1.68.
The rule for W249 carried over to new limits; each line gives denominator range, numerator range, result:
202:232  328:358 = 1.40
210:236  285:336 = 1.25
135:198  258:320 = 1.64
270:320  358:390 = 1.10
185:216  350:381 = 1.35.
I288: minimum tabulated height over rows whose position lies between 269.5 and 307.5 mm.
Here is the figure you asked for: 81.71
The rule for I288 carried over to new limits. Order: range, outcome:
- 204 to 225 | 77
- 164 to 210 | 44.23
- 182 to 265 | 54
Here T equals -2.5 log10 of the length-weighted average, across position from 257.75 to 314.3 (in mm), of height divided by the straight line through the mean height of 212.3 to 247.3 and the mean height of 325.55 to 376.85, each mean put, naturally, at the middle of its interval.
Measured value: 0.09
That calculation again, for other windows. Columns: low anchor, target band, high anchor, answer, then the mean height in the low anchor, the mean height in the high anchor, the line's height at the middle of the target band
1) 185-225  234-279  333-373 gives 0.102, 81.9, 115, 93.4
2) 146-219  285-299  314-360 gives 0.100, 65.9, 117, 102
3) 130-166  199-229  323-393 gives -0.149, 56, 112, 73.4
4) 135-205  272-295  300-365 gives 0.065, 60.5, 113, 97.3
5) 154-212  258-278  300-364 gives 0.113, 66.5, 113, 93.2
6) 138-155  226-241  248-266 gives -0.161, 48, 82.1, 74.9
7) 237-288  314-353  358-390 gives -0.186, 86.3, 106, 98.9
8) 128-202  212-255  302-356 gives -0.039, 59.8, 114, 82.3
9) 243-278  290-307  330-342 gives 0.100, 83.3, 121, 102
